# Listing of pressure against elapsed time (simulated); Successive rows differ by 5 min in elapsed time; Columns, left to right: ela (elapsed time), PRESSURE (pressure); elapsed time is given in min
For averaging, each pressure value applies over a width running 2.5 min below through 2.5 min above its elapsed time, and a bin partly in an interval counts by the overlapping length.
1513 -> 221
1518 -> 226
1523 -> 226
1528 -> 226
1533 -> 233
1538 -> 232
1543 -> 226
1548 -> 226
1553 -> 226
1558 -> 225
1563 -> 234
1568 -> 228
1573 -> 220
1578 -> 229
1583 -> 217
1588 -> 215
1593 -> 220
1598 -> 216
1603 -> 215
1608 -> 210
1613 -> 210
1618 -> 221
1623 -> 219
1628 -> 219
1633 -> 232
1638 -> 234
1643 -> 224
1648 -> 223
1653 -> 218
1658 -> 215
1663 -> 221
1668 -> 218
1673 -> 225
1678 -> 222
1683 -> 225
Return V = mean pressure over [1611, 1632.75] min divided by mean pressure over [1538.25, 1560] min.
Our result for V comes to 0.97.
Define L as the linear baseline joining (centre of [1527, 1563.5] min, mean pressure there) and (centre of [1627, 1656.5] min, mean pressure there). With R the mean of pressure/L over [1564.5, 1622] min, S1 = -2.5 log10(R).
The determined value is 0.04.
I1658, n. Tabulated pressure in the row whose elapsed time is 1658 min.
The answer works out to 215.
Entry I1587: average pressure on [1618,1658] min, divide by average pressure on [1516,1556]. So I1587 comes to 1.0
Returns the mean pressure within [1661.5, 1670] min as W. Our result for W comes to 219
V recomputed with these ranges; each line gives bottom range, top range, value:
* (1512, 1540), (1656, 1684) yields 0.97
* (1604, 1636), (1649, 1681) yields 1.01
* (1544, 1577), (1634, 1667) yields 0.98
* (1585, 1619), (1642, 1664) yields 1.02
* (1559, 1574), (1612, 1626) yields 0.95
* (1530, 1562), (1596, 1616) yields 0.93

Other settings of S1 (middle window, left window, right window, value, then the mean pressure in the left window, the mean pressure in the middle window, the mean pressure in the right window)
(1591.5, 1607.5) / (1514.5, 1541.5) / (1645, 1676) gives 0.039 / 228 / 216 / 220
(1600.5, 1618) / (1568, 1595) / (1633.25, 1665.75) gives 0.044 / 221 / 213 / 223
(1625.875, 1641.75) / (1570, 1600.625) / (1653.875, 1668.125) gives -0.047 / 220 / 228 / 218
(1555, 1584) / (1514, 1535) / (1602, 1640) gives -0.010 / 227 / 226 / 220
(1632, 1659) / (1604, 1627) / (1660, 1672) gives -0.031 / 215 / 224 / 220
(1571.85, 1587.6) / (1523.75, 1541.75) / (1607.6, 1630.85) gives 0.006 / 230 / 221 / 217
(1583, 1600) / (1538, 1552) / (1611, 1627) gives 0.019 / 227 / 217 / 217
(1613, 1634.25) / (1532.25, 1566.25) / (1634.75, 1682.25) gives 0.018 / 229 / 221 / 222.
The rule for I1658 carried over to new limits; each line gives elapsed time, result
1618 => 221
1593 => 220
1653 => 218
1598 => 216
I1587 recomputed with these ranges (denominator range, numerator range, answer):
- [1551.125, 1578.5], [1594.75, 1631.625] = 0.95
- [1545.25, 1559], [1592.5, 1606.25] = 0.96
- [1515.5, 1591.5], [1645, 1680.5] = 0.98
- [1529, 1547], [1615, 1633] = 0.96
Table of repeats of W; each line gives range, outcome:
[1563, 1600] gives 222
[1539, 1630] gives 221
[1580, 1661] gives 219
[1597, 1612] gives 213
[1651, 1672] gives 218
